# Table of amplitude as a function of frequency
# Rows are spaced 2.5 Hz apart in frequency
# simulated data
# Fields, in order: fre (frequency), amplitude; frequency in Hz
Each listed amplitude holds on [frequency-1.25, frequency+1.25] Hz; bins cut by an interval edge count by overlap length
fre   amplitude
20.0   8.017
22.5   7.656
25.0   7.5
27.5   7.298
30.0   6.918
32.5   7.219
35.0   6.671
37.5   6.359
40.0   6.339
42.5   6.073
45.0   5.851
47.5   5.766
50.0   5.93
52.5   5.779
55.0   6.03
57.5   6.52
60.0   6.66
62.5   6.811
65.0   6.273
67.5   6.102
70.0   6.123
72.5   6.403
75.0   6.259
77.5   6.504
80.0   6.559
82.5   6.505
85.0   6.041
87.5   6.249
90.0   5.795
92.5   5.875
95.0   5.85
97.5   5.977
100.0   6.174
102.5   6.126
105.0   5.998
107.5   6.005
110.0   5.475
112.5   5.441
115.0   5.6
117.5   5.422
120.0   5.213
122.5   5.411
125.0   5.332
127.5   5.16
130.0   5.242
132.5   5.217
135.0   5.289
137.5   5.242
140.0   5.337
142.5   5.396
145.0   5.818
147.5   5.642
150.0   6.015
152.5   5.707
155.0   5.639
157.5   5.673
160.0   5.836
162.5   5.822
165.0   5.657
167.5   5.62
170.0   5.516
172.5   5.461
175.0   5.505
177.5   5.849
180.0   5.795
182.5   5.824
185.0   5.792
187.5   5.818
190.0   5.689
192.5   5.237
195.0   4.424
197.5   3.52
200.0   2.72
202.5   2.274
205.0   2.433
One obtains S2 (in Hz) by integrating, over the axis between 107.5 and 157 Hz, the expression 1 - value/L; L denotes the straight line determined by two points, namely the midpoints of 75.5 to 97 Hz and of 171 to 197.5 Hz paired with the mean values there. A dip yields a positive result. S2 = 3.0 Hz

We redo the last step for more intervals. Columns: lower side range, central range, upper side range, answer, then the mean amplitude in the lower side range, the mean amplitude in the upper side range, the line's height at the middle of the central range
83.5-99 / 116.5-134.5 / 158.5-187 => 1.8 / 5.98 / 5.7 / 5.86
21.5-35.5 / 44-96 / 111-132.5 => 1.5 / 7.23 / 5.35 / 6.39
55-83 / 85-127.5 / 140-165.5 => 2.5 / 6.41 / 5.7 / 6.1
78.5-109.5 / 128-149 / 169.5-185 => 1.7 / 6.08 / 5.68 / 5.87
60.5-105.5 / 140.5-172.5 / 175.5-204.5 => -2.8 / 6.21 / 4.77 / 5.22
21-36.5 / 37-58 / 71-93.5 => 2.5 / 7.21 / 6.25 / 6.87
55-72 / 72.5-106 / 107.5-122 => -1.3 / 6.39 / 5.48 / 5.93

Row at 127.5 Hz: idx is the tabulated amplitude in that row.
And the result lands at 5.16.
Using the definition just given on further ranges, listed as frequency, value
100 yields 6.174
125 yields 5.332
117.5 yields 5.422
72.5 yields 6.403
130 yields 5.242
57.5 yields 6.52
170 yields 5.516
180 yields 5.795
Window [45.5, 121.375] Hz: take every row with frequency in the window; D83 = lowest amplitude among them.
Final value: 5.213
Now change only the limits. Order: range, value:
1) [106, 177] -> 5.16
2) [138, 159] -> 5.337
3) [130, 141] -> 5.217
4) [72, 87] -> 6.041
